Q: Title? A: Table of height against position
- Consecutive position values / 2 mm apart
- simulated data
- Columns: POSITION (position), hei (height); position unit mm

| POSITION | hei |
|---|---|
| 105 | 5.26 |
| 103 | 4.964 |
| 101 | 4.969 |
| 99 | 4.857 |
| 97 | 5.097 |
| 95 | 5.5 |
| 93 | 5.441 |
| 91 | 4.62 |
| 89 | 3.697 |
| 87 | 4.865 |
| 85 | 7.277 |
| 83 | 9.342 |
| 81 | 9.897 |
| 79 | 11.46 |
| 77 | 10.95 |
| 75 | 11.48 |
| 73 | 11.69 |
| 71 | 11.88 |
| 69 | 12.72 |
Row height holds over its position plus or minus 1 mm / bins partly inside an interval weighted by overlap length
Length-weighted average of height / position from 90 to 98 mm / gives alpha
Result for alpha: 5.16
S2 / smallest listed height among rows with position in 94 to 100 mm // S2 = 4.857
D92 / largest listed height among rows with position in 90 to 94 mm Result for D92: 5.441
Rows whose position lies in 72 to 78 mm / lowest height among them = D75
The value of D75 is 10.95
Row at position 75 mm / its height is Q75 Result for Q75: 11.48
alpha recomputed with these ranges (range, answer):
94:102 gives 5.11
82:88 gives 7.16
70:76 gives 11.7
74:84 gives 10.6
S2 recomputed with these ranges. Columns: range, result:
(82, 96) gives 3.697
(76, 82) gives 9.897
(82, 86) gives 7.277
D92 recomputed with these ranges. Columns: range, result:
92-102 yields 5.5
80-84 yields 9.897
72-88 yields 11.69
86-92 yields 4.865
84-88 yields 7.277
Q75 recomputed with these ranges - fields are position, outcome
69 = 12.72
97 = 5.097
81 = 9.897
